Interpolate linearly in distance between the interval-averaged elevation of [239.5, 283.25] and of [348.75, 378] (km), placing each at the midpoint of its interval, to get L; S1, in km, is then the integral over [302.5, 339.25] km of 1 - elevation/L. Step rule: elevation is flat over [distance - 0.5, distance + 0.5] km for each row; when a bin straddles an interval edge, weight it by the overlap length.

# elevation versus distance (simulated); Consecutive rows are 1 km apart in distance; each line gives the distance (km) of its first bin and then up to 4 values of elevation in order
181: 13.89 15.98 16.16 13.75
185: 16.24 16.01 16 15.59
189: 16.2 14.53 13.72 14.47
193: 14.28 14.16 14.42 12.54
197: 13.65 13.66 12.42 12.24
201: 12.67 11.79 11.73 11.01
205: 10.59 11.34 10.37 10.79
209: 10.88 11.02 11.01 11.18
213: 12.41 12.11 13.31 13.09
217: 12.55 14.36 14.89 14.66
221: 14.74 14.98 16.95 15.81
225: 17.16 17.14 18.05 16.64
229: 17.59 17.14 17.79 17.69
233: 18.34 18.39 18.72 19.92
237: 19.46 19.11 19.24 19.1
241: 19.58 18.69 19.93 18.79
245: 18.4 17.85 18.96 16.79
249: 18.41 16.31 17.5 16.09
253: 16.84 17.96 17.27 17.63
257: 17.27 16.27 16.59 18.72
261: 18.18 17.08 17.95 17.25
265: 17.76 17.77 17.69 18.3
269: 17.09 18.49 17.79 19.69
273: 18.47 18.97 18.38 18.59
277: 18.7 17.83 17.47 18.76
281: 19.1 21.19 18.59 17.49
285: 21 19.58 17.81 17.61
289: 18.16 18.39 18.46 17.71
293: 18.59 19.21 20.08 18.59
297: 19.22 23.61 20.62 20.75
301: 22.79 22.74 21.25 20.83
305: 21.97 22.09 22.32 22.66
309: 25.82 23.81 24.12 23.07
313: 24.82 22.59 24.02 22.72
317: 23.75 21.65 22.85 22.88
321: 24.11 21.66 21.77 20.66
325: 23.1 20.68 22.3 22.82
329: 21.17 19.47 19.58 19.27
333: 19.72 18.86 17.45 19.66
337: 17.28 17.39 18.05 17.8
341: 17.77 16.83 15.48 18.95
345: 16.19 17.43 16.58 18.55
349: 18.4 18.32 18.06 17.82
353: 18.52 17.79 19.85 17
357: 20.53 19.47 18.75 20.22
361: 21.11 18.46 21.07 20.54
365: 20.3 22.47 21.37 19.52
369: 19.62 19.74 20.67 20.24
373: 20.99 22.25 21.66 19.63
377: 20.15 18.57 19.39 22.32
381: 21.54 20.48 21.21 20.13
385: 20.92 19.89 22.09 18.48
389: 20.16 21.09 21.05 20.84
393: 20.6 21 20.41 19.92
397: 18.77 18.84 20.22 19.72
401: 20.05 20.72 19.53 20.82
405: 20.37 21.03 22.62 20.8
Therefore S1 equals -4.9 km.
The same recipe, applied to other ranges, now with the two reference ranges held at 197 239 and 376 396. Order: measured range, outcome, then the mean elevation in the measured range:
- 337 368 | 1.04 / 18.7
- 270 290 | -2.29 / 18.7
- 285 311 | -4.84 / 20.7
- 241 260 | -2.43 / 17.7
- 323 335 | -1.38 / 20.6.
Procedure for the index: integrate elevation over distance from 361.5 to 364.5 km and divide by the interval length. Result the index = 20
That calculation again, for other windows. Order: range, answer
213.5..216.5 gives 12.8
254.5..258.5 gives 17.1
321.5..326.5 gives 21.6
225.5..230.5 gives 17.3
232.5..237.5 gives 19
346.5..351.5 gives 18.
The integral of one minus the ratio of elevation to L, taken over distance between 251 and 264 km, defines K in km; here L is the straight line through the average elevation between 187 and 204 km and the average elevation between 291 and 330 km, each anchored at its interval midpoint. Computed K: 0.5 km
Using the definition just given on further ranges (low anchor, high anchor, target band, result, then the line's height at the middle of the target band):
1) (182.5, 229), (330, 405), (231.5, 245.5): -3.73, 15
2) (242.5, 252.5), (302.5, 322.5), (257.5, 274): 1.26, 19.3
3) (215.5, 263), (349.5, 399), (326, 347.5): 0.76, 19.3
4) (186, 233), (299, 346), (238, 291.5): -2.51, 17.4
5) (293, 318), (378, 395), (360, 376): 0.27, 21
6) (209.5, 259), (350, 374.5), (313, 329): -3.19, 18.8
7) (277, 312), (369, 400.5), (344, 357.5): 1.50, 20.4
